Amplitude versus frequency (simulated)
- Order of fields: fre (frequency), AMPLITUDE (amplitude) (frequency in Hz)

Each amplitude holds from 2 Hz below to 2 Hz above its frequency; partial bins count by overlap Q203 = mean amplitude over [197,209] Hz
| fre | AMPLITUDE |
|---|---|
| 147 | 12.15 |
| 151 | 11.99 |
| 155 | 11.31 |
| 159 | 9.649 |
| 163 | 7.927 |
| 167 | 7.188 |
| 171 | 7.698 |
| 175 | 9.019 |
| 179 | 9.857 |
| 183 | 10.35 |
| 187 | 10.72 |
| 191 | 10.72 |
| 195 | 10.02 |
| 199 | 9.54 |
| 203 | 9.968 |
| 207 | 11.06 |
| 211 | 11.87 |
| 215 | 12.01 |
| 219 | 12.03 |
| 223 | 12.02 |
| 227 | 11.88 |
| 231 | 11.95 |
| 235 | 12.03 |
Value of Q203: 10.2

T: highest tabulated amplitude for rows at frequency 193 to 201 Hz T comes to 10.02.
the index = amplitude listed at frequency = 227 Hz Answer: 11.88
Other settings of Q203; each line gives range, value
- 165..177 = 7.97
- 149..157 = 11.7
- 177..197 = 10.3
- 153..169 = 9.02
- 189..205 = 10.1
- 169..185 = 9.23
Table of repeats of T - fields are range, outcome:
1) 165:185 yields 10.35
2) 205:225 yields 12.03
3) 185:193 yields 10.72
